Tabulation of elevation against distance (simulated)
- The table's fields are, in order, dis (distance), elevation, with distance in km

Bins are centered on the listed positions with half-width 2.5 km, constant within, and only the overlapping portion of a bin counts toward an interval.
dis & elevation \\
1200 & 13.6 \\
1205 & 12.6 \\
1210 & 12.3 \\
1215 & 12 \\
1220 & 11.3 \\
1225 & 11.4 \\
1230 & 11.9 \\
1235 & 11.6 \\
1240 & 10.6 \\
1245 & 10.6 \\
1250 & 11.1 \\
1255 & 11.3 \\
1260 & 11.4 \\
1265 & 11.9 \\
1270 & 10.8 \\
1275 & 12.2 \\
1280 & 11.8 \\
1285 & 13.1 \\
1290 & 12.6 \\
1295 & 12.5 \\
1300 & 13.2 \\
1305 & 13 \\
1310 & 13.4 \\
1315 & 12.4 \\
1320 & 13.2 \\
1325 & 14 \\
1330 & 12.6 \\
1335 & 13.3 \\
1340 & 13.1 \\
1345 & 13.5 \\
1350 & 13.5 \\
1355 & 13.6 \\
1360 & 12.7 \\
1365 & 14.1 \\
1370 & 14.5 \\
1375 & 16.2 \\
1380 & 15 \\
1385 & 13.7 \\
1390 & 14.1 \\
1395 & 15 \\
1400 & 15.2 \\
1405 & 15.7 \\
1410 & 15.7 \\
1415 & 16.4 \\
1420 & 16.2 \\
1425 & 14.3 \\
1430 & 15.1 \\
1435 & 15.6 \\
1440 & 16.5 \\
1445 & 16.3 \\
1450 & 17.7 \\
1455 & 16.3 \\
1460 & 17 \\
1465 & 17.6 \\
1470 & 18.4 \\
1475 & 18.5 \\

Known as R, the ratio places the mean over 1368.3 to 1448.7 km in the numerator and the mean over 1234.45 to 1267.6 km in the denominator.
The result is 1.4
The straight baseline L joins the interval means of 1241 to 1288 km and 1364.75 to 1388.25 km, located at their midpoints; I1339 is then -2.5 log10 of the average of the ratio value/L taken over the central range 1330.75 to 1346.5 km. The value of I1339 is 0.04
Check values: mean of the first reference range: 11.6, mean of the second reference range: 14.7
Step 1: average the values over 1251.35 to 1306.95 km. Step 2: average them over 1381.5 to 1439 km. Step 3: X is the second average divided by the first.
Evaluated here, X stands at 1.25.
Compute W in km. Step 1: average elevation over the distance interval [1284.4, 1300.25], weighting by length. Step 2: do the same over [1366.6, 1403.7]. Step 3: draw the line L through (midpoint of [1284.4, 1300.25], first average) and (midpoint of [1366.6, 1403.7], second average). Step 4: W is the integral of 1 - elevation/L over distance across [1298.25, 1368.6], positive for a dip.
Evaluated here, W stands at 2.0 km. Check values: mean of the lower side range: 12.8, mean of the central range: 13.3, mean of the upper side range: 14.8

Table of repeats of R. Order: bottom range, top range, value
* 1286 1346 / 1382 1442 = 1.17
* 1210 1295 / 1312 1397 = 1.18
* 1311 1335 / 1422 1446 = 1.19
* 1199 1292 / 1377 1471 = 1.35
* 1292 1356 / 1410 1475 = 1.25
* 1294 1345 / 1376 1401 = 1.12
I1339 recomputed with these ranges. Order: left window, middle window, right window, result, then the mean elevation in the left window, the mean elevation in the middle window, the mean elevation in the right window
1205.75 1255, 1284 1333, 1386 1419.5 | 0.02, 11.5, 13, 15.3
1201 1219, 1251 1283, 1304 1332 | 0.10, 12.3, 11.6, 13.1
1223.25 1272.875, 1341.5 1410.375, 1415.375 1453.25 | 0.01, 11.3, 14.4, 16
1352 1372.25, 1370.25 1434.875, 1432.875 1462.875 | -0.01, 13.7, 15.2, 16.6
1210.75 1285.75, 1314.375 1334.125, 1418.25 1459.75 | 0.02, 11.5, 13.1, 16.1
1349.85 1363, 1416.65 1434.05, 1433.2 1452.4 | 0.04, 13.3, 15.3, 16.6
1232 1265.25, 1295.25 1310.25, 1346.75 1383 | -0.04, 11.2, 13.1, 14.2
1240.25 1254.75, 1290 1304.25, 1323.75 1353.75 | -0.05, 10.9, 12.8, 13.3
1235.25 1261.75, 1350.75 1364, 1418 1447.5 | 0.04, 11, 13.3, 15.7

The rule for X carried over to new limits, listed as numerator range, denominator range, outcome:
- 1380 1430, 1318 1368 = 1.13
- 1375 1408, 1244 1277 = 1.31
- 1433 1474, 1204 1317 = 1.42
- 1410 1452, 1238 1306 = 1.35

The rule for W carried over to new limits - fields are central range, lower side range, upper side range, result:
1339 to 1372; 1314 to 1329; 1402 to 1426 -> 1.32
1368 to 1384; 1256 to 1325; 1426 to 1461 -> -0.59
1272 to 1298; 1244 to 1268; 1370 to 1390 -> -0.67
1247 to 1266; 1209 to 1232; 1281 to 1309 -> 1.42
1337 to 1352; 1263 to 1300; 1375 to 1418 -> 0.51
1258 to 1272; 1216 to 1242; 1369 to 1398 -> 0.93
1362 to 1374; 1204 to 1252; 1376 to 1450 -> 0.02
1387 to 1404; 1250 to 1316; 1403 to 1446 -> 0.23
